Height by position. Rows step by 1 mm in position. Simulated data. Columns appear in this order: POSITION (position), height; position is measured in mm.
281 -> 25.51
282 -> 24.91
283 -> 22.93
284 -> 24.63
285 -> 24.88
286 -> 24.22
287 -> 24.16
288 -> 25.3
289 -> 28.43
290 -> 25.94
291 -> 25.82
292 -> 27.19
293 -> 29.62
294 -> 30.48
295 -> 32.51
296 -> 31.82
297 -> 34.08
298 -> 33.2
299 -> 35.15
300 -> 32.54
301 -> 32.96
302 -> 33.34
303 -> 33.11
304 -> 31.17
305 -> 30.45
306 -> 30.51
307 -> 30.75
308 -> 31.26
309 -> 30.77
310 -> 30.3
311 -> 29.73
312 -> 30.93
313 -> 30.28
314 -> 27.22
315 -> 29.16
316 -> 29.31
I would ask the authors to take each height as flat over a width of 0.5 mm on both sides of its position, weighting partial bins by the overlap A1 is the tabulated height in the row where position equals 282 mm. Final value 24.91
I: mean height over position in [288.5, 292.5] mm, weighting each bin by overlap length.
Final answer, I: 26.8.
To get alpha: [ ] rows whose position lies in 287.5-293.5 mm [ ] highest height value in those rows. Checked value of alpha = 29.62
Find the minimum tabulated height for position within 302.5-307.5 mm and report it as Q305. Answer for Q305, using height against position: 30.45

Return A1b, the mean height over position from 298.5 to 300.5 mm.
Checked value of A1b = 33.8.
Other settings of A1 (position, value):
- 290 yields 25.94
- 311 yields 29.73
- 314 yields 27.22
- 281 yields 25.51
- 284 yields 24.63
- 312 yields 30.93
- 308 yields 31.26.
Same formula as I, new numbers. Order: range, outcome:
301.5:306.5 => 31.7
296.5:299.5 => 34.1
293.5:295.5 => 31.5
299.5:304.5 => 32.6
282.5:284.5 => 23.8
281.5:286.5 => 24.3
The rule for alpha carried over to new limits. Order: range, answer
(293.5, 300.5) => 35.15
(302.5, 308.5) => 33.11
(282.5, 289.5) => 28.43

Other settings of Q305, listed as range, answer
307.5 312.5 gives 29.73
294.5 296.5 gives 31.82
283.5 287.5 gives 24.16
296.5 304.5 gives 31.17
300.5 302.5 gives 32.96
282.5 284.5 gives 22.93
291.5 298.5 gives 27.19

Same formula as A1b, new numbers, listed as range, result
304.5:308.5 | 30.7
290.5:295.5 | 29.1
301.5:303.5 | 33.2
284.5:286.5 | 24.5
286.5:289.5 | 26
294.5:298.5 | 32.9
